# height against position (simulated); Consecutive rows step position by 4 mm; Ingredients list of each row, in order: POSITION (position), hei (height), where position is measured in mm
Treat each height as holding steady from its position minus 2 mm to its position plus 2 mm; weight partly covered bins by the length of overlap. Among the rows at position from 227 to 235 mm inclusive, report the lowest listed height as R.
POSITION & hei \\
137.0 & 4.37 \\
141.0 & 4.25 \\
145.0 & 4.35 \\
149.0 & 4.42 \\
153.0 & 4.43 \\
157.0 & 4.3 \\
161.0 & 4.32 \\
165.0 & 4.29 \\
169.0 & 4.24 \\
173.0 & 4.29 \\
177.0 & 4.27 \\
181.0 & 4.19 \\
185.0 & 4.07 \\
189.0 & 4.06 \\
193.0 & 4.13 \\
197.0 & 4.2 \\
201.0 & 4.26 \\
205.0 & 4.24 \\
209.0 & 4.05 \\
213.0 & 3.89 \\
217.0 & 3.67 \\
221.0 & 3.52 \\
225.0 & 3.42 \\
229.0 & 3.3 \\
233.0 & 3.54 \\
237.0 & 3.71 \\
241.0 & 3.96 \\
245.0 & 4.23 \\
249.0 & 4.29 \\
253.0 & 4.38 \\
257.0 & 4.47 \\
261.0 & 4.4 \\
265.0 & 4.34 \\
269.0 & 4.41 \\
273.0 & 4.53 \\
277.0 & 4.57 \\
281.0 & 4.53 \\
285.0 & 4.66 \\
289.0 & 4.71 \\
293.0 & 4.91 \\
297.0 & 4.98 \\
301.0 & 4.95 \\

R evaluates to 3.3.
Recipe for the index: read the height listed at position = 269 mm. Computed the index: 4.41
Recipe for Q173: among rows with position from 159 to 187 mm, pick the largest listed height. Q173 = 4.32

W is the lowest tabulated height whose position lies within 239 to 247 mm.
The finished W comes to 3.96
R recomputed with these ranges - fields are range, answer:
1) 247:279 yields 4.29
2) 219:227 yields 3.42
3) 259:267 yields 4.34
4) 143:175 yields 4.24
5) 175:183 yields 4.19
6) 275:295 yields 4.53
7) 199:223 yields 3.52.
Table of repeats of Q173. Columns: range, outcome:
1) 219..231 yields 3.52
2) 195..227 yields 4.26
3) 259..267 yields 4.4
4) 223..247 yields 4.23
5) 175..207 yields 4.27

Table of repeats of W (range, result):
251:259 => 4.38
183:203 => 4.06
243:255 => 4.23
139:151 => 4.25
